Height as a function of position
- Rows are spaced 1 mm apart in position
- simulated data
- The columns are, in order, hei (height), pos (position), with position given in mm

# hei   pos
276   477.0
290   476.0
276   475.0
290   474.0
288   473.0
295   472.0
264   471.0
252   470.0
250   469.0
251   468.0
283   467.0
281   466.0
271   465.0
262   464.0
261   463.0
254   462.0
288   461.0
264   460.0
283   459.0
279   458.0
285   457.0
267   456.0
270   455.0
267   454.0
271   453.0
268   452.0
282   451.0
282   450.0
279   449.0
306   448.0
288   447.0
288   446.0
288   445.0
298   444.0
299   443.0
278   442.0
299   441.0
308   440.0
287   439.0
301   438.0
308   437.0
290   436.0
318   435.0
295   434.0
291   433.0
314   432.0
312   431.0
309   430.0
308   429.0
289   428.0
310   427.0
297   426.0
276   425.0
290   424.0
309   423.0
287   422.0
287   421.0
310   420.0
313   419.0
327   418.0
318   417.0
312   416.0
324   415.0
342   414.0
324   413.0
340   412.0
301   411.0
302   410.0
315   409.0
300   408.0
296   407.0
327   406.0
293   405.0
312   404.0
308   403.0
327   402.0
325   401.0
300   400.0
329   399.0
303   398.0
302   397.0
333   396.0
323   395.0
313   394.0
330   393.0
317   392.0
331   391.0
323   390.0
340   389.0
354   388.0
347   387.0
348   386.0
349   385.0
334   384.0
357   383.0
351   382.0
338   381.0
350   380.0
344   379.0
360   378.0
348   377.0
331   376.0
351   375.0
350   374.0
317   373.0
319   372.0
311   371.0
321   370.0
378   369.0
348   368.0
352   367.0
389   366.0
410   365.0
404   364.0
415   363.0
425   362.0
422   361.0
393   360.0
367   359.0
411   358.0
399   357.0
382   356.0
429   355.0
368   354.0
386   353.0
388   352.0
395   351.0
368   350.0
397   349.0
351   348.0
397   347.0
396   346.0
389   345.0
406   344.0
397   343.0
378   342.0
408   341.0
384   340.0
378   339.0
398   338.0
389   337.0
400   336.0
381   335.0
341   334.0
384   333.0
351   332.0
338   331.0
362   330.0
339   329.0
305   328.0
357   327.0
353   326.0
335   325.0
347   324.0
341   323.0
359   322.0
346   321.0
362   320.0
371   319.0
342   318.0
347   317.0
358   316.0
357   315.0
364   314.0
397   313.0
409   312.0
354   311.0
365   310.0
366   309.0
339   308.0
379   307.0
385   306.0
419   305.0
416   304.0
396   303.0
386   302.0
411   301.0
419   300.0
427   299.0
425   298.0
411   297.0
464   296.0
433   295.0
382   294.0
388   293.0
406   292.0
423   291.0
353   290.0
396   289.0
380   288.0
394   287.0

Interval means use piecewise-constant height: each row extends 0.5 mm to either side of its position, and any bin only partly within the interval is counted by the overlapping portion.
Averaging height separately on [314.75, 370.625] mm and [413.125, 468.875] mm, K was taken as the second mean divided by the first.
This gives 0.78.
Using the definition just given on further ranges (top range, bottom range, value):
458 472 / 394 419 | 0.85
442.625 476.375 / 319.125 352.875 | 0.75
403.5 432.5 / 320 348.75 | 0.84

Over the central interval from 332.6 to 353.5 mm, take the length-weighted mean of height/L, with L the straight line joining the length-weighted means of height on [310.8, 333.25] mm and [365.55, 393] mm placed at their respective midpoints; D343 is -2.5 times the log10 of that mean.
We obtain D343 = -0.11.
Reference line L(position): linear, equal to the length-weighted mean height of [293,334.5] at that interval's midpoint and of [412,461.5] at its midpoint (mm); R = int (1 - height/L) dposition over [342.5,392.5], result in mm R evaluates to -3.9 mm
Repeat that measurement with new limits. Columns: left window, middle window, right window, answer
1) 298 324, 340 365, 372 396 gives -2.8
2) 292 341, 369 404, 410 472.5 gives -0.4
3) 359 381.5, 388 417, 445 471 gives 1.0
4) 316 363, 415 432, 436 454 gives 0.1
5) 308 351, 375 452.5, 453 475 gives -1.4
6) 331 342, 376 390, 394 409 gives -0.6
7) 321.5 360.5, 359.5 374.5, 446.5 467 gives -0.7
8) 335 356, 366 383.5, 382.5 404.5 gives 0.4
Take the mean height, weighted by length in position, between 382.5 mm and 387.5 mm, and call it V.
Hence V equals 347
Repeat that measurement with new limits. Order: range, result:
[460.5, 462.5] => 271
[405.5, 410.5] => 308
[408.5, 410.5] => 308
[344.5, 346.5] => 392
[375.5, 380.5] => 347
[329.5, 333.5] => 359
